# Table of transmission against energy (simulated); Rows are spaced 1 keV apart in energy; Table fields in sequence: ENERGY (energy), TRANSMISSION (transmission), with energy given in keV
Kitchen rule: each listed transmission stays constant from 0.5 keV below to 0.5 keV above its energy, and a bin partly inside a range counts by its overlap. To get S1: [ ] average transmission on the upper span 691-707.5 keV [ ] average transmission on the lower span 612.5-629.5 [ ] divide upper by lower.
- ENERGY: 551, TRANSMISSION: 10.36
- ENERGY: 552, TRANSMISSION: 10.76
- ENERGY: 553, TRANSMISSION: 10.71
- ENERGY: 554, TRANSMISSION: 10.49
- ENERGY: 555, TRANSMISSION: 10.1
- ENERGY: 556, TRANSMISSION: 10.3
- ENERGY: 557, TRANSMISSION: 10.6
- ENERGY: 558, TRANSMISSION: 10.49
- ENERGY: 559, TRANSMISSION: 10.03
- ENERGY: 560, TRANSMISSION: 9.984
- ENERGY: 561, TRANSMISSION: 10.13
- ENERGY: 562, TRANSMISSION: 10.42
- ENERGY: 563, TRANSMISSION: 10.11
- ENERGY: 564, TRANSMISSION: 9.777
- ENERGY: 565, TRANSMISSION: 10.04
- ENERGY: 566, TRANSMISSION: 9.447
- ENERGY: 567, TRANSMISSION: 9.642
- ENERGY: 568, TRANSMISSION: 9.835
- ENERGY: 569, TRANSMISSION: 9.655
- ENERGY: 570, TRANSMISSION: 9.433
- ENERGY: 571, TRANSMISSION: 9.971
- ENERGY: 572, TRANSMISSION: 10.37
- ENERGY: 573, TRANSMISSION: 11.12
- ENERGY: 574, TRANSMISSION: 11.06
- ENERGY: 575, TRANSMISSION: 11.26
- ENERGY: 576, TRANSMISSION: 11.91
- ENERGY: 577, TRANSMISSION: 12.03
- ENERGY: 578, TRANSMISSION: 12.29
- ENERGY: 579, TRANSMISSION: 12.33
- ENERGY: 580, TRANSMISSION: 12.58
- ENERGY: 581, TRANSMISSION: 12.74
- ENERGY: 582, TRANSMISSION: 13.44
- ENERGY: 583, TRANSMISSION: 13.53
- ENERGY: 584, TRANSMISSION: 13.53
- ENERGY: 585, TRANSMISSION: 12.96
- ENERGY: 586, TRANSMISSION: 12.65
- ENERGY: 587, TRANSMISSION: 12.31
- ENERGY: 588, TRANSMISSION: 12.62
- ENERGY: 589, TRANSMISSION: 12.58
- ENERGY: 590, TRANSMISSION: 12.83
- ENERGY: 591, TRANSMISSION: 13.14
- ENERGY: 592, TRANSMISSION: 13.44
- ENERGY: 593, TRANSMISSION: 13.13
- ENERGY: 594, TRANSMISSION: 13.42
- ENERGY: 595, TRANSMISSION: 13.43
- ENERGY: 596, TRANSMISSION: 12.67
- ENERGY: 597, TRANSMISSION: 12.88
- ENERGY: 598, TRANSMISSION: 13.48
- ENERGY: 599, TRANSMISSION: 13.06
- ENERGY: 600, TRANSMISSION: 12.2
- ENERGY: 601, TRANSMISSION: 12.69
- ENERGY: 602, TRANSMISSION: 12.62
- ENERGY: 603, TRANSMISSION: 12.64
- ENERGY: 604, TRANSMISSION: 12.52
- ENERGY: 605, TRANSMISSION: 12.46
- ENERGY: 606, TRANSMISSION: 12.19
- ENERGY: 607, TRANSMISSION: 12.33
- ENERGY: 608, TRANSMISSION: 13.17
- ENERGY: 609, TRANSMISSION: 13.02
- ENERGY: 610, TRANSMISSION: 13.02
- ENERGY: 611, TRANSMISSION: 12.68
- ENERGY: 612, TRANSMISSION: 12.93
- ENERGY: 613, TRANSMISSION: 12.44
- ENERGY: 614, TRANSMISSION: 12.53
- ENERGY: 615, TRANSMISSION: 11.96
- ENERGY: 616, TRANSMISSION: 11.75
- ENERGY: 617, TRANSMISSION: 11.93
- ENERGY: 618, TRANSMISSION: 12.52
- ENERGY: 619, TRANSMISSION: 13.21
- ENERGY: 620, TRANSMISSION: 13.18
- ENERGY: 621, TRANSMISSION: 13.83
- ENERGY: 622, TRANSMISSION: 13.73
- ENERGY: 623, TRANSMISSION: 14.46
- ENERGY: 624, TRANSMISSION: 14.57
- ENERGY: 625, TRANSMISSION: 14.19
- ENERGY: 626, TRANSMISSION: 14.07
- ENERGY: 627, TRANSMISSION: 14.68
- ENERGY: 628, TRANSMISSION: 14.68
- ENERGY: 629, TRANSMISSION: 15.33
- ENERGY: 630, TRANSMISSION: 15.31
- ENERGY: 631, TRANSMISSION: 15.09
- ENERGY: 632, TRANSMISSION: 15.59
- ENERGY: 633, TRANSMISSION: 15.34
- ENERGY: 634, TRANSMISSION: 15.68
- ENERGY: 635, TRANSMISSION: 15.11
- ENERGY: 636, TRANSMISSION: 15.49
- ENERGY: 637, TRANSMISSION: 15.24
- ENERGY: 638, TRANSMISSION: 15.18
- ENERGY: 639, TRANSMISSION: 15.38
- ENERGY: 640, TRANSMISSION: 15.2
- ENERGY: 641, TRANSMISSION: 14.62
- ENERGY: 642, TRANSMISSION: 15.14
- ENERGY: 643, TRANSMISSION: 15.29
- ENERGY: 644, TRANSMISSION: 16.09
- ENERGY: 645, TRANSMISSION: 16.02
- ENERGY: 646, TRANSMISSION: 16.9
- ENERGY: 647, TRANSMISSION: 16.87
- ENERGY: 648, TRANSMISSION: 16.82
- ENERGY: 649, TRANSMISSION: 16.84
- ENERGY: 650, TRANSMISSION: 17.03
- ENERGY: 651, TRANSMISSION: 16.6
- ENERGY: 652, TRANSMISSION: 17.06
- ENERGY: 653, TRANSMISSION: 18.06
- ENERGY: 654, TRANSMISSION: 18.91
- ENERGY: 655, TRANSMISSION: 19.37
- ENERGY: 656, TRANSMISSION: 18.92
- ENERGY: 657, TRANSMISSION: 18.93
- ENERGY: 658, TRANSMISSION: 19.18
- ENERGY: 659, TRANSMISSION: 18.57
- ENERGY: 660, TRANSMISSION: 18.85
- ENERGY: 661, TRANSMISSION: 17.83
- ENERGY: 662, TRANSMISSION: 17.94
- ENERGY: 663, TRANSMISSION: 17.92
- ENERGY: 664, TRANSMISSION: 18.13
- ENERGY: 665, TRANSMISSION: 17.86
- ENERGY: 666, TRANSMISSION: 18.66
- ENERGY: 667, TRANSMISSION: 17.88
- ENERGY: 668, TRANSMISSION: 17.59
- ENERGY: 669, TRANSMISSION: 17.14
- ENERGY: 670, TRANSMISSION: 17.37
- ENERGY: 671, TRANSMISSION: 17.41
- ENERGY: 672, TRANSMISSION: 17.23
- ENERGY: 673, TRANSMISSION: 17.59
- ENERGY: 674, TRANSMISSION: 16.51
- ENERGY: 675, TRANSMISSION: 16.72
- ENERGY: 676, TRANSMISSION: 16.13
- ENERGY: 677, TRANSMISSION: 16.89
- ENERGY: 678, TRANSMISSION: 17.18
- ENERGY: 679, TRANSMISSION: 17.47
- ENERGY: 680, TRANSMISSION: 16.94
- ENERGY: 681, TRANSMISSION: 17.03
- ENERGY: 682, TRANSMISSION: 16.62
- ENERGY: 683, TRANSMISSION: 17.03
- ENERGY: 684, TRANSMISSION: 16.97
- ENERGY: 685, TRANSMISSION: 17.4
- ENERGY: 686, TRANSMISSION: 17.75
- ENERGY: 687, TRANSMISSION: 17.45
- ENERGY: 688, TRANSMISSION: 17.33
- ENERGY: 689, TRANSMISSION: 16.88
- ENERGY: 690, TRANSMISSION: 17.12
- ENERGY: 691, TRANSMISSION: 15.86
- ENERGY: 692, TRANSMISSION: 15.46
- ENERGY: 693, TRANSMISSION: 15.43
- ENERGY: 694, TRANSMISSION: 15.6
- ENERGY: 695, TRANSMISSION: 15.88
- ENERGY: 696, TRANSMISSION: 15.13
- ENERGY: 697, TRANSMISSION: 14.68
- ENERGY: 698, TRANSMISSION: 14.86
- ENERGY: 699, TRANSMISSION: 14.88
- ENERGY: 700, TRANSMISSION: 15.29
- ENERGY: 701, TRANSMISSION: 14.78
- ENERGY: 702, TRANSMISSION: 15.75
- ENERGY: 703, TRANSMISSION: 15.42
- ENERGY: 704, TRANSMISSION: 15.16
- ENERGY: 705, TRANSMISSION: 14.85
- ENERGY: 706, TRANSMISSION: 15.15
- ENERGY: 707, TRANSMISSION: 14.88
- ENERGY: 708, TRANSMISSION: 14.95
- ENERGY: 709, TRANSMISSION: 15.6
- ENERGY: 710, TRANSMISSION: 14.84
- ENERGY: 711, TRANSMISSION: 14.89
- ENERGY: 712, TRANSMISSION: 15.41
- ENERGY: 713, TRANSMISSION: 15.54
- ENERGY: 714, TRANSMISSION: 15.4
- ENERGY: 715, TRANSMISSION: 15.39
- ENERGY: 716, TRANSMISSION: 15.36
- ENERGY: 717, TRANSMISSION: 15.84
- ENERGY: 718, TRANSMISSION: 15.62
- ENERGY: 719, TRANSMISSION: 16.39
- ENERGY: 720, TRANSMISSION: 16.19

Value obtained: 1.13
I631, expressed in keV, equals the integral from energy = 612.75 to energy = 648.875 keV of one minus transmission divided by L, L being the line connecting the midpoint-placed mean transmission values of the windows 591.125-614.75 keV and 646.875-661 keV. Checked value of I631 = 2.4 keV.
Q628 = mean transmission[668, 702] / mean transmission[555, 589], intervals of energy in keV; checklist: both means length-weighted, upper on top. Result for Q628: 1.5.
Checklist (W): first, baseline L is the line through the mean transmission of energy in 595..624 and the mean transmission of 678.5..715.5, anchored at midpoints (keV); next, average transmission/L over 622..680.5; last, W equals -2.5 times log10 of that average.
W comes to -0.163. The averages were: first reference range 12.8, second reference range 15.9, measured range 16.6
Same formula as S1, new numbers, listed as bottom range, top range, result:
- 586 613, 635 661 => 1.32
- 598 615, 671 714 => 1.27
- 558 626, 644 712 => 1.38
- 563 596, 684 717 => 1.33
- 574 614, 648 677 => 1.40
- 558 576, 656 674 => 1.76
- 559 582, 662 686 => 1.61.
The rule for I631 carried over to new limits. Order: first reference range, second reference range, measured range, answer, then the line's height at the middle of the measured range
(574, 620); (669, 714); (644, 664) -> -4.10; 14.8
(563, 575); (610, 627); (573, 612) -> -3.96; 11.5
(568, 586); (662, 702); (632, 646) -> -0.71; 14.7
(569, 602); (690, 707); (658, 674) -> -3.77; 14.5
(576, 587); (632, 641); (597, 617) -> 1.89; 13.9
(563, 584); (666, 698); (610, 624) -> 0.51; 13.4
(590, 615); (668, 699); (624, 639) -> -0.93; 14.2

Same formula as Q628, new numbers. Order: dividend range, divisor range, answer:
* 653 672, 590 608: 1.42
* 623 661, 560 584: 1.47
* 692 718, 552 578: 1.47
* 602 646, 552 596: 1.22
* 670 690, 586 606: 1.33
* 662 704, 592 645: 1.21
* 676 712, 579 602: 1.23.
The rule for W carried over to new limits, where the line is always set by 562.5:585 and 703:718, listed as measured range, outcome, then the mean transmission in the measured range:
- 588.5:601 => -0.10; 13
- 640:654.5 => -0.23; 16.5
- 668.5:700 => -0.15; 16.6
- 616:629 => -0.09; 13.7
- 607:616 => -0.03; 12.6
